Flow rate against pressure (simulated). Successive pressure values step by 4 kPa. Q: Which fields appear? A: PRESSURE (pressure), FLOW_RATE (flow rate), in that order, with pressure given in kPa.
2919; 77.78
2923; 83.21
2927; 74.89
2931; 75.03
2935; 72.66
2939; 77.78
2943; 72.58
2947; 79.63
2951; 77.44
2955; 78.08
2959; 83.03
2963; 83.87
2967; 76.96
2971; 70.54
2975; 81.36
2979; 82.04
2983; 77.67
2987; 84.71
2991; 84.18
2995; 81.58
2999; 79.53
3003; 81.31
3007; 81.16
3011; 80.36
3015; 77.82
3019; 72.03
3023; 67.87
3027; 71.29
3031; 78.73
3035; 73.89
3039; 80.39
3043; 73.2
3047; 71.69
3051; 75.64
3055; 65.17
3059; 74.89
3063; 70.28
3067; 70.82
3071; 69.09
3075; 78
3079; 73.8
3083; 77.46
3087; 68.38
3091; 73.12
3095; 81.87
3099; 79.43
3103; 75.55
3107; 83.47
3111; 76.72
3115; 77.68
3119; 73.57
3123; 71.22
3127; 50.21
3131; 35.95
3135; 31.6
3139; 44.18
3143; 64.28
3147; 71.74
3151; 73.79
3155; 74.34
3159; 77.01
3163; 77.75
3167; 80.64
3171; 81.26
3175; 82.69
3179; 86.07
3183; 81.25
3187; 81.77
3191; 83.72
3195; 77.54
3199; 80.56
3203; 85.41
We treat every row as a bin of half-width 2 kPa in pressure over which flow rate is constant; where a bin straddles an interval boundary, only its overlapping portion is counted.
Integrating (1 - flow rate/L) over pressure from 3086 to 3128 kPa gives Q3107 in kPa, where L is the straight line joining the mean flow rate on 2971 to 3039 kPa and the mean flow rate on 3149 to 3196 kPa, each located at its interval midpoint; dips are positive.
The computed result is 2.6 kPa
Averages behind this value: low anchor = 78.3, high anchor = 79.9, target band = 74.4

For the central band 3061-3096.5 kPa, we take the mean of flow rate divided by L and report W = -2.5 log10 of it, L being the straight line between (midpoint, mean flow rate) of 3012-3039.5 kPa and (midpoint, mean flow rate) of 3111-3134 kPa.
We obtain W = -0.09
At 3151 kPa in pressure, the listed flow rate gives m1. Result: 73.79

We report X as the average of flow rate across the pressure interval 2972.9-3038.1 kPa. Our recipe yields 78.5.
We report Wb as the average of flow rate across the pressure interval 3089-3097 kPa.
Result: 77.5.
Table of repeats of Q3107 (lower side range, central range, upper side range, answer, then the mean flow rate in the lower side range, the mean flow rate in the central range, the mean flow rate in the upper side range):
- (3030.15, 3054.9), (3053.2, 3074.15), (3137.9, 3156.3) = 0.7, 74.6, 70.5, 66.4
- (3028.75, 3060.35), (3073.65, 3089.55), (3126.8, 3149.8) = -2.3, 74.2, 74.2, 50.5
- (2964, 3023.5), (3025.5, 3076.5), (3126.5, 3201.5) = 2.0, 79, 73.3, 70.8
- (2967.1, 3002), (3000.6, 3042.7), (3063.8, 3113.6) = 1.1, 80.1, 76.4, 75.5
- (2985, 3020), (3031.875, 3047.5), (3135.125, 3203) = 0.8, 80.5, 75.4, 75.2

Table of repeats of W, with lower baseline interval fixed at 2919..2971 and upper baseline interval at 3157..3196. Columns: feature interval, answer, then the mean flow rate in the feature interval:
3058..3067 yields 0.107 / 71.9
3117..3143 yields 0.470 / 52.1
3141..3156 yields 0.141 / 70.8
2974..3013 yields -0.041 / 81.4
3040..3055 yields 0.090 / 72.9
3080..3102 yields 0.054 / 75.9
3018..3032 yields 0.097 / 72.1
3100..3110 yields 0.011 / 79.2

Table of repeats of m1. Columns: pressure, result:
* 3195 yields 77.54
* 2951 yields 77.44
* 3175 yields 82.69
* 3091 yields 73.12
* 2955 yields 78.08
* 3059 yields 74.89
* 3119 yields 73.57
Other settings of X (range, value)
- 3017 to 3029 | 70.4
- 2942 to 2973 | 77.9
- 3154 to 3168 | 77.4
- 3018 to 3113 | 74.3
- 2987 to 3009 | 81.8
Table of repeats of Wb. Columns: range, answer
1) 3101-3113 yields 78.6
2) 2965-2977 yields 76.3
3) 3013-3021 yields 74.9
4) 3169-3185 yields 82.8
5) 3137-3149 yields 60.1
